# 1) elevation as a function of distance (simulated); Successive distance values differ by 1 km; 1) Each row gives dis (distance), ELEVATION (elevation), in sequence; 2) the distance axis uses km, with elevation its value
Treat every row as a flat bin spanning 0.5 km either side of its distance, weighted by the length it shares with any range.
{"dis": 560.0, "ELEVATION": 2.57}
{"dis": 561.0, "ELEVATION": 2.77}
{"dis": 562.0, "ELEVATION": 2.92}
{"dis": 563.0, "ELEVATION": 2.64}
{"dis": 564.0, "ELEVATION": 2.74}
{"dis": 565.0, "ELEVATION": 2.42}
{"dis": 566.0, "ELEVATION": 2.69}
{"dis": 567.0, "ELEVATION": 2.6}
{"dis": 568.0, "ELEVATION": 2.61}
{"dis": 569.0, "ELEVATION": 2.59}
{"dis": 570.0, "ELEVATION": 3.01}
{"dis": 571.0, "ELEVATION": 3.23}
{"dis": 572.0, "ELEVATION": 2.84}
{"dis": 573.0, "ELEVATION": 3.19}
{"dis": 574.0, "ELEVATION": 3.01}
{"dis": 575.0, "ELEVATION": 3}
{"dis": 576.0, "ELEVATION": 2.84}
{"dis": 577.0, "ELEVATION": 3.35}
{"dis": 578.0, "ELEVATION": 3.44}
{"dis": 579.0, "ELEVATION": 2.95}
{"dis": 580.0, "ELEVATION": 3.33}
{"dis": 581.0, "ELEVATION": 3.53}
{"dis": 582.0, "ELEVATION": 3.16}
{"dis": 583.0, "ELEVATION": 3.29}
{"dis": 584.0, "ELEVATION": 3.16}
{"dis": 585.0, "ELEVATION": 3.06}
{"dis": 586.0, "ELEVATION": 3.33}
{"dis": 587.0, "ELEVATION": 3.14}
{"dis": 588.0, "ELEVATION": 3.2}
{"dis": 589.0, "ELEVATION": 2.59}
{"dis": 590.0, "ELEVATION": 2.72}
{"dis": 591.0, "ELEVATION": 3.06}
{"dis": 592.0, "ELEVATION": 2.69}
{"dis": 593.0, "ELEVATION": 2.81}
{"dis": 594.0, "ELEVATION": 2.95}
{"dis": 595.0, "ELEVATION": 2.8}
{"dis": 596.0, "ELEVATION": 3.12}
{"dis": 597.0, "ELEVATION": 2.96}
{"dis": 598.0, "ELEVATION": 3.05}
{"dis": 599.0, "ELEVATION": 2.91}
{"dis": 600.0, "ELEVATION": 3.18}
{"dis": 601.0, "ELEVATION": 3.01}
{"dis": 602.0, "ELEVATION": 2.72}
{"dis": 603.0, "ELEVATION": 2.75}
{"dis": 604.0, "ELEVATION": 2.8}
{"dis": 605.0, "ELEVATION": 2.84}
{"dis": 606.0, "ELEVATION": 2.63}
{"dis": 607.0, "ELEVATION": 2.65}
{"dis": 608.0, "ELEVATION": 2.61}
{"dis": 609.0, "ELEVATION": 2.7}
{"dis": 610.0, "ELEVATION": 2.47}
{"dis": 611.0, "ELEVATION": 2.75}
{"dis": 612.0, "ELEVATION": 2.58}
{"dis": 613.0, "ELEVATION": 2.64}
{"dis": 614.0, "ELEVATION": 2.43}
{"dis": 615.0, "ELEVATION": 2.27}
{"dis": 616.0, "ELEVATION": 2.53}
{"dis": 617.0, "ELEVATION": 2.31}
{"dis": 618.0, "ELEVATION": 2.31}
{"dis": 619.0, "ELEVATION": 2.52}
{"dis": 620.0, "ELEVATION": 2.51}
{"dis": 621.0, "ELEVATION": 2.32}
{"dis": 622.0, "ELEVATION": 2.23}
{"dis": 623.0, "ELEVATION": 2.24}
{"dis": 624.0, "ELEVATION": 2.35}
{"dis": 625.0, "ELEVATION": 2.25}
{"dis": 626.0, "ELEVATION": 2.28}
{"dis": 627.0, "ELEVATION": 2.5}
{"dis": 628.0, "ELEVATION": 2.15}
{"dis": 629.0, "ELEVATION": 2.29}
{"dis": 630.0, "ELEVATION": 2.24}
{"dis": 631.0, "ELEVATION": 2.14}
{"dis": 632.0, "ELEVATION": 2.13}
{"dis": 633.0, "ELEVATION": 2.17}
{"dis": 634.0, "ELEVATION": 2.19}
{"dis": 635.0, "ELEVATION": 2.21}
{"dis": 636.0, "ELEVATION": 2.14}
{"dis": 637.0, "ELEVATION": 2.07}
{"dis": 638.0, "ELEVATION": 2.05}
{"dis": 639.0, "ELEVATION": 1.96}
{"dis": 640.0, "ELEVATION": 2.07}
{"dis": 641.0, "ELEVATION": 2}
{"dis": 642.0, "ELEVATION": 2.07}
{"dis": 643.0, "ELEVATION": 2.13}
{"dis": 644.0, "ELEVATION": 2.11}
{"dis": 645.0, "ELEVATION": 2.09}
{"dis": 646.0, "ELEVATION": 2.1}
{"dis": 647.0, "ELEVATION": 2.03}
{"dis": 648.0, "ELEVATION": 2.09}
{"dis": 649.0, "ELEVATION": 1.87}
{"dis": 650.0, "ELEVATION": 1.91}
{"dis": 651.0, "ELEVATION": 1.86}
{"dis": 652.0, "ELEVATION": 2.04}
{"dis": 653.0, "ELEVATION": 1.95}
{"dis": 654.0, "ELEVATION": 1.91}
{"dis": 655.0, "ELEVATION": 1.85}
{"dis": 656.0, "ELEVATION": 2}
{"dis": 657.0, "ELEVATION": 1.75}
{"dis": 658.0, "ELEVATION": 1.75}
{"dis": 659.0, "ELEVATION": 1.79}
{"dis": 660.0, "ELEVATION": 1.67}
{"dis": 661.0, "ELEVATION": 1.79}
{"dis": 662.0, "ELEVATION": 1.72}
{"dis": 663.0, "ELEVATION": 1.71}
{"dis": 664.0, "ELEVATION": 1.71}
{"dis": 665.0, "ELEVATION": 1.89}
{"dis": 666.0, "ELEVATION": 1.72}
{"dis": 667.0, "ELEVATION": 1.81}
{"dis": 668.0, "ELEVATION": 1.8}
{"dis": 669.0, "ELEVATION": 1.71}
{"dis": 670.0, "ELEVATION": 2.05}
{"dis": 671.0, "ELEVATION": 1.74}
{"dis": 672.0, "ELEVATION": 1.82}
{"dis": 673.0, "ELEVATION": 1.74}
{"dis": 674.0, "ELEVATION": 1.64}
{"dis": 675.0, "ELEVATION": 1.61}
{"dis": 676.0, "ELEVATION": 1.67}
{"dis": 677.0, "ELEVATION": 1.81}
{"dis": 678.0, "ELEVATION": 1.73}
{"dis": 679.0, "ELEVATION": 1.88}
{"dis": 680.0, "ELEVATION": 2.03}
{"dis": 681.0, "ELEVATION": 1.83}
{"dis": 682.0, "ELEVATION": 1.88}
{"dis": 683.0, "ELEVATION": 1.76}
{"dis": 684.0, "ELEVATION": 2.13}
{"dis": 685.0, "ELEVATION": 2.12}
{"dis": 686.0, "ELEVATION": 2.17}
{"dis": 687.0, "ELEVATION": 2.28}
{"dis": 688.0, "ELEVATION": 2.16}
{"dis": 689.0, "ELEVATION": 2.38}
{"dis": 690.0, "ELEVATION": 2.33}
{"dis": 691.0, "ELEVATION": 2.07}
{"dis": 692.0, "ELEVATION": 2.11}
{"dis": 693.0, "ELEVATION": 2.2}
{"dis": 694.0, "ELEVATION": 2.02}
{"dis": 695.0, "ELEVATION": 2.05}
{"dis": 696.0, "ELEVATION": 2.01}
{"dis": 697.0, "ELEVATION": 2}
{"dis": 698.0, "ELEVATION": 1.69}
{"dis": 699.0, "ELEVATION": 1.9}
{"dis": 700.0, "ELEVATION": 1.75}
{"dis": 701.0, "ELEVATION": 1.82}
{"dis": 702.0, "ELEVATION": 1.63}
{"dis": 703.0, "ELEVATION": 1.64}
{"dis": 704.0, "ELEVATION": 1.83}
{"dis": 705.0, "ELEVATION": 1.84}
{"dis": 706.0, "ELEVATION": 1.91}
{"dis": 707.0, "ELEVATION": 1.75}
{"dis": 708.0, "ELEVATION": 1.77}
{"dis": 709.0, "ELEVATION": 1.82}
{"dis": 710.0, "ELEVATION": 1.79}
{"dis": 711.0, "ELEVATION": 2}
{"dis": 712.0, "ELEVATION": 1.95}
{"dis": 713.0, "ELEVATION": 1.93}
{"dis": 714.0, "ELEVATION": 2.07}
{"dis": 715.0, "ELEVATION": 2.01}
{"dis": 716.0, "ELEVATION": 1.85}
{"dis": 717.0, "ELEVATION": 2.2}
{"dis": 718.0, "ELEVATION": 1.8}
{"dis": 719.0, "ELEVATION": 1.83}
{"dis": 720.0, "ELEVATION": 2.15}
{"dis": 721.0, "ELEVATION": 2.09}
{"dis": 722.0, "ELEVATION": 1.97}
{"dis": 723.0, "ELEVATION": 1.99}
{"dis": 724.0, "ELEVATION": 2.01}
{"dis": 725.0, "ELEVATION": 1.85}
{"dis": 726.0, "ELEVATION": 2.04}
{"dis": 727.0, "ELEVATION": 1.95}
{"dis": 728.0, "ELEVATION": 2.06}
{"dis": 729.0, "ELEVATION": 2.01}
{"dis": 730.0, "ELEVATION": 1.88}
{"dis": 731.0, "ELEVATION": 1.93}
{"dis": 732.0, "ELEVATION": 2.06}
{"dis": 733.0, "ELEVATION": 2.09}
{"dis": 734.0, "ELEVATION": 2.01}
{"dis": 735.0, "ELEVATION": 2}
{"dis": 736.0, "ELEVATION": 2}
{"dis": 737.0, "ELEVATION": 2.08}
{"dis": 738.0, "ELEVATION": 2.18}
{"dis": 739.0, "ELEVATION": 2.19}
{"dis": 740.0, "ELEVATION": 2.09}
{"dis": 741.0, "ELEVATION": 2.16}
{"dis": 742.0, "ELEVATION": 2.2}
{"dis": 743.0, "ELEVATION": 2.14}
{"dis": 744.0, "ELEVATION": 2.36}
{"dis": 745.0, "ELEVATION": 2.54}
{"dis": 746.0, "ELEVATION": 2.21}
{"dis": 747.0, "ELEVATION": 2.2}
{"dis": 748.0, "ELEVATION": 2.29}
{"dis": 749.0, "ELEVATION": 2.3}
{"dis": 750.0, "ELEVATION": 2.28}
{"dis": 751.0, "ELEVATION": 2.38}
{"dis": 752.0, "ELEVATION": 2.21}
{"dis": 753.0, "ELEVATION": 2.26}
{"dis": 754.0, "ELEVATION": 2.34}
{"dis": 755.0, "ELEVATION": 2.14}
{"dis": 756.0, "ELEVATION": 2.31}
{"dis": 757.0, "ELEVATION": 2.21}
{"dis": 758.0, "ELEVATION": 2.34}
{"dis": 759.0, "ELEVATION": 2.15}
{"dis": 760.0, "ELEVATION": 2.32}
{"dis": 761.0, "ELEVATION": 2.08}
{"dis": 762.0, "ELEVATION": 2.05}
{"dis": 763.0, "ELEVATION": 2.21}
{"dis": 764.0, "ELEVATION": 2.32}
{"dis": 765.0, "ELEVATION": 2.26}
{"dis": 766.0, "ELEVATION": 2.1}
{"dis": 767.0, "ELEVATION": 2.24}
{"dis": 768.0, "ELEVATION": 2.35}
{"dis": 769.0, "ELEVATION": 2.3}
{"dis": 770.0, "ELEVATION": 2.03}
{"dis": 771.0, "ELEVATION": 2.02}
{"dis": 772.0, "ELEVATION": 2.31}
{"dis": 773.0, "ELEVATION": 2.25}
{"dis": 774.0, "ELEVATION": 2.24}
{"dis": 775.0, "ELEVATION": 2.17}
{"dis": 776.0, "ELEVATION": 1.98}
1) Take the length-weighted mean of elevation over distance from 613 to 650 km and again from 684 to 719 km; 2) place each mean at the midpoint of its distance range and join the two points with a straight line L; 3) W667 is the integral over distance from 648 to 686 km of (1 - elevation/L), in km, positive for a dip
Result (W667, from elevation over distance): 4.51 km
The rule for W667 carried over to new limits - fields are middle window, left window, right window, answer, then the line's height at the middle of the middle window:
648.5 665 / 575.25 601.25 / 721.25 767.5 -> 5.2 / 2.66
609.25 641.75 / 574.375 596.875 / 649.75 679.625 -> 1.8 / 2.43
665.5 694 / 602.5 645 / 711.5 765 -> 3.8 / 2.23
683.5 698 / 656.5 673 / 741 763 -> -1.6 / 1.92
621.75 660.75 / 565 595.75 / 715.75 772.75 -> 9.0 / 2.68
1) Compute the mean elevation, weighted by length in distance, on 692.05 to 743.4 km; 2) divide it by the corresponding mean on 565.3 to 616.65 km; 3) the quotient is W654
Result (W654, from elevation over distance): 0.68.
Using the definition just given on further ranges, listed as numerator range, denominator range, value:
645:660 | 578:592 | 0.62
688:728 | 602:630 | 0.79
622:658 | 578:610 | 0.71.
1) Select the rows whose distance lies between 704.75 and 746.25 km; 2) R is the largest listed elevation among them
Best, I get 2.54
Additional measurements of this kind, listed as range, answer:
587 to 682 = 3.2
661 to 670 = 2.05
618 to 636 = 2.52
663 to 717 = 2.38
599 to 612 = 3.18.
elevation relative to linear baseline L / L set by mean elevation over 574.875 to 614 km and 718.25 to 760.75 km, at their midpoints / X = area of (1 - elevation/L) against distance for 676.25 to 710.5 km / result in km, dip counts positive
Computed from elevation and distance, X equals 6.4 km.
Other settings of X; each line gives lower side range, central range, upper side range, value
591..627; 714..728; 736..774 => 2.02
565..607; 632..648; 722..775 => 3.60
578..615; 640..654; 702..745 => 2.88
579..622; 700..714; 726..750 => 2.79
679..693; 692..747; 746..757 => 4.84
